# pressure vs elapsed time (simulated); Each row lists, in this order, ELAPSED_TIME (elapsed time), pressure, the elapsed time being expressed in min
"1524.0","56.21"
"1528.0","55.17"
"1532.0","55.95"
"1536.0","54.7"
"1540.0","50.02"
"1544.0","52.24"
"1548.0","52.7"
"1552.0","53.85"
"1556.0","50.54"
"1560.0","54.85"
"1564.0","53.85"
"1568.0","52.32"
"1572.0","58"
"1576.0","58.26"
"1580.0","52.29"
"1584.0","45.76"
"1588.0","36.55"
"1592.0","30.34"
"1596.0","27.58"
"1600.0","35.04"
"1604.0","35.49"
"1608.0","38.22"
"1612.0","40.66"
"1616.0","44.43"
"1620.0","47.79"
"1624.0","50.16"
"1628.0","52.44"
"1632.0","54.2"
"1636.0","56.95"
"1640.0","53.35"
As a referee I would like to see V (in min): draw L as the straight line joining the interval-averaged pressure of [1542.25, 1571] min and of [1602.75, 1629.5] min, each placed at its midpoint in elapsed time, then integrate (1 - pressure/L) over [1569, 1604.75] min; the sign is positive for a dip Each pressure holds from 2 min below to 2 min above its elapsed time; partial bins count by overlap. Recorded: 4.6 min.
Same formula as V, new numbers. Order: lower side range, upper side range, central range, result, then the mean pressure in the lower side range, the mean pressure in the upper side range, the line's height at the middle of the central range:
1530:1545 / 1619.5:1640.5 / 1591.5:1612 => 7.22 min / 53.3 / 52.8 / 52.9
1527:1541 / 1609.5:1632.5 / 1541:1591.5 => 0.69 min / 54.2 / 47.7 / 51.8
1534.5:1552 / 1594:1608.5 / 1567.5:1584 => -4.87 min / 52.5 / 33.7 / 41.9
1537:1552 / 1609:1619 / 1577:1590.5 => 0.45 min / 52.1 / 42.6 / 46.8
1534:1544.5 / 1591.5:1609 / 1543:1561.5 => -1.76 min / 52.3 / 33.3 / 48.3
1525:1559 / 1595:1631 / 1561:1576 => -1.88 min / 53.3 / 42.1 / 49.1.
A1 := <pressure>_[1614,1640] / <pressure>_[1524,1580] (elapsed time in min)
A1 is 0.95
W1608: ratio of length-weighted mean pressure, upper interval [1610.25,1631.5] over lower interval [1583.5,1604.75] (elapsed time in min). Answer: 1.39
